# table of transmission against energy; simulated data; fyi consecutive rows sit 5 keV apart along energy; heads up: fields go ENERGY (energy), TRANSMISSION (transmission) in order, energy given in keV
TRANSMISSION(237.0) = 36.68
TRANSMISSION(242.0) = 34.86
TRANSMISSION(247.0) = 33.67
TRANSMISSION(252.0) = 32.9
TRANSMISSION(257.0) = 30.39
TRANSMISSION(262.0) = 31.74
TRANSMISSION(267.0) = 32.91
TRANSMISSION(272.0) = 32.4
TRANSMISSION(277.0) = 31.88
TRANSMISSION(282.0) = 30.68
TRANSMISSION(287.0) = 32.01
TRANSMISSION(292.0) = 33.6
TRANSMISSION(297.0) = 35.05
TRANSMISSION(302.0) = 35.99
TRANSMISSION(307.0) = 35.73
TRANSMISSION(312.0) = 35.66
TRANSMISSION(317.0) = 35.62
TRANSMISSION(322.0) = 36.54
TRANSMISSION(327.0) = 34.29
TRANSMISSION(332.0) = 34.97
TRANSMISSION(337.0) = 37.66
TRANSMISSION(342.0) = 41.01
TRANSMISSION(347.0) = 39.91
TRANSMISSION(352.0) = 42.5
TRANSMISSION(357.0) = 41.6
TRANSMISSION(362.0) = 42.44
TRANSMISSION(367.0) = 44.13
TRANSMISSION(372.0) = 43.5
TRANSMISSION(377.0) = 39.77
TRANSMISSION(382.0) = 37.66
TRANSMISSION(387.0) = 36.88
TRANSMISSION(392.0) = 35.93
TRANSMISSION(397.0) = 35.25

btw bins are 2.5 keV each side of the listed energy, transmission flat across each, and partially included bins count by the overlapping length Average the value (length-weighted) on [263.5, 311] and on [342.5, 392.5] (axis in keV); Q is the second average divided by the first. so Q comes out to 1.22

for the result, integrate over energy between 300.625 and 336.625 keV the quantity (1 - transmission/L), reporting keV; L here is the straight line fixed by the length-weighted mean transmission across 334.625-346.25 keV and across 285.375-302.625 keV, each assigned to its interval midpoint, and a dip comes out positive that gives 1.2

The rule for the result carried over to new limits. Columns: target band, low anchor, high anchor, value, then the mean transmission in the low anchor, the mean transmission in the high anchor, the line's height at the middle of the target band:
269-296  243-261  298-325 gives 1.5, 32.5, 35.8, 34.2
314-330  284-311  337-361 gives 0.9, 34.5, 41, 37.6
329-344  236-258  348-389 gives 0.6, 33.7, 41.1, 39.1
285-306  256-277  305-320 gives 0.0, 32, 35.7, 34.3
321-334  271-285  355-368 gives 1.0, 31.6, 42.6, 38.1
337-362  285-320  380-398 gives -3.7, 34.9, 36.5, 35.8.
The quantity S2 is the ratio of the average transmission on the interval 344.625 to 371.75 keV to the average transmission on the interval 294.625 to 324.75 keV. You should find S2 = 1.2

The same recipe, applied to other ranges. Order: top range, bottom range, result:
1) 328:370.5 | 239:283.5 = 1.24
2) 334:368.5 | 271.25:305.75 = 1.24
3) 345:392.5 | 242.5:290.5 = 1.26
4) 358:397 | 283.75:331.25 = 1.14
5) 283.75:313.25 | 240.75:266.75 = 1.06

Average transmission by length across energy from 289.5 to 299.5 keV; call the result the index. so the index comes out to 34.3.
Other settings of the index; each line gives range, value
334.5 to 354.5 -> 40.3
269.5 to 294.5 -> 32.1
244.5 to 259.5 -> 32.3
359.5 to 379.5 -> 42.5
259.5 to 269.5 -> 32.3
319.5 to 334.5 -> 35.3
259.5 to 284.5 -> 31.9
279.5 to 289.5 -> 31.3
